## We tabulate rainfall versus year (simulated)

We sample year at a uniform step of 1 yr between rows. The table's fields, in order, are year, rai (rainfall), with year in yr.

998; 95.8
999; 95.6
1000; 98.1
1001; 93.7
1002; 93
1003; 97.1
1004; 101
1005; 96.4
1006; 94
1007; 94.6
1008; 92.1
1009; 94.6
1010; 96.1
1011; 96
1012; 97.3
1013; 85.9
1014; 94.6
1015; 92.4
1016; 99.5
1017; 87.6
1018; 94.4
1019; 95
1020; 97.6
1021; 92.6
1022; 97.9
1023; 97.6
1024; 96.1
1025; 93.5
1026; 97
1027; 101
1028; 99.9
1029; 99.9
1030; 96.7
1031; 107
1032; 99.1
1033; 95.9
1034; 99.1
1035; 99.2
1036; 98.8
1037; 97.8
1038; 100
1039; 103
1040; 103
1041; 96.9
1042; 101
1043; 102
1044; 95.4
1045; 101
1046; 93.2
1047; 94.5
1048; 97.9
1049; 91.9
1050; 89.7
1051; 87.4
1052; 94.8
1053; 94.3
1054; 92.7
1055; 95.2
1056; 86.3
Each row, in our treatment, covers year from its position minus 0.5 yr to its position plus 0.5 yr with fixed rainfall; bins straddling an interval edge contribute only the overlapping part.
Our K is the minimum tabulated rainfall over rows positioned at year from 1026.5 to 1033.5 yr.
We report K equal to 95.9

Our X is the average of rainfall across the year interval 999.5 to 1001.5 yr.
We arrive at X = 95.9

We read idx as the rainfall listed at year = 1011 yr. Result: 96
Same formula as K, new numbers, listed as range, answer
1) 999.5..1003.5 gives 93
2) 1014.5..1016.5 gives 92.4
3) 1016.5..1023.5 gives 87.6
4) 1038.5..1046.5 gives 93.2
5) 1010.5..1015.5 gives 85.9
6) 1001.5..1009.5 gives 92.1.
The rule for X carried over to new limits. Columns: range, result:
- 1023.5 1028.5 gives 97.5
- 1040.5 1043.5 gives 100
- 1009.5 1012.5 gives 96.5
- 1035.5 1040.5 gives 101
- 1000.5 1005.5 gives 96.2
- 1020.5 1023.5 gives 96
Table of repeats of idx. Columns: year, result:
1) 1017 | 87.6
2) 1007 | 94.6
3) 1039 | 103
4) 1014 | 94.6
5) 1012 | 97.3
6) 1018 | 94.4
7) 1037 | 97.8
